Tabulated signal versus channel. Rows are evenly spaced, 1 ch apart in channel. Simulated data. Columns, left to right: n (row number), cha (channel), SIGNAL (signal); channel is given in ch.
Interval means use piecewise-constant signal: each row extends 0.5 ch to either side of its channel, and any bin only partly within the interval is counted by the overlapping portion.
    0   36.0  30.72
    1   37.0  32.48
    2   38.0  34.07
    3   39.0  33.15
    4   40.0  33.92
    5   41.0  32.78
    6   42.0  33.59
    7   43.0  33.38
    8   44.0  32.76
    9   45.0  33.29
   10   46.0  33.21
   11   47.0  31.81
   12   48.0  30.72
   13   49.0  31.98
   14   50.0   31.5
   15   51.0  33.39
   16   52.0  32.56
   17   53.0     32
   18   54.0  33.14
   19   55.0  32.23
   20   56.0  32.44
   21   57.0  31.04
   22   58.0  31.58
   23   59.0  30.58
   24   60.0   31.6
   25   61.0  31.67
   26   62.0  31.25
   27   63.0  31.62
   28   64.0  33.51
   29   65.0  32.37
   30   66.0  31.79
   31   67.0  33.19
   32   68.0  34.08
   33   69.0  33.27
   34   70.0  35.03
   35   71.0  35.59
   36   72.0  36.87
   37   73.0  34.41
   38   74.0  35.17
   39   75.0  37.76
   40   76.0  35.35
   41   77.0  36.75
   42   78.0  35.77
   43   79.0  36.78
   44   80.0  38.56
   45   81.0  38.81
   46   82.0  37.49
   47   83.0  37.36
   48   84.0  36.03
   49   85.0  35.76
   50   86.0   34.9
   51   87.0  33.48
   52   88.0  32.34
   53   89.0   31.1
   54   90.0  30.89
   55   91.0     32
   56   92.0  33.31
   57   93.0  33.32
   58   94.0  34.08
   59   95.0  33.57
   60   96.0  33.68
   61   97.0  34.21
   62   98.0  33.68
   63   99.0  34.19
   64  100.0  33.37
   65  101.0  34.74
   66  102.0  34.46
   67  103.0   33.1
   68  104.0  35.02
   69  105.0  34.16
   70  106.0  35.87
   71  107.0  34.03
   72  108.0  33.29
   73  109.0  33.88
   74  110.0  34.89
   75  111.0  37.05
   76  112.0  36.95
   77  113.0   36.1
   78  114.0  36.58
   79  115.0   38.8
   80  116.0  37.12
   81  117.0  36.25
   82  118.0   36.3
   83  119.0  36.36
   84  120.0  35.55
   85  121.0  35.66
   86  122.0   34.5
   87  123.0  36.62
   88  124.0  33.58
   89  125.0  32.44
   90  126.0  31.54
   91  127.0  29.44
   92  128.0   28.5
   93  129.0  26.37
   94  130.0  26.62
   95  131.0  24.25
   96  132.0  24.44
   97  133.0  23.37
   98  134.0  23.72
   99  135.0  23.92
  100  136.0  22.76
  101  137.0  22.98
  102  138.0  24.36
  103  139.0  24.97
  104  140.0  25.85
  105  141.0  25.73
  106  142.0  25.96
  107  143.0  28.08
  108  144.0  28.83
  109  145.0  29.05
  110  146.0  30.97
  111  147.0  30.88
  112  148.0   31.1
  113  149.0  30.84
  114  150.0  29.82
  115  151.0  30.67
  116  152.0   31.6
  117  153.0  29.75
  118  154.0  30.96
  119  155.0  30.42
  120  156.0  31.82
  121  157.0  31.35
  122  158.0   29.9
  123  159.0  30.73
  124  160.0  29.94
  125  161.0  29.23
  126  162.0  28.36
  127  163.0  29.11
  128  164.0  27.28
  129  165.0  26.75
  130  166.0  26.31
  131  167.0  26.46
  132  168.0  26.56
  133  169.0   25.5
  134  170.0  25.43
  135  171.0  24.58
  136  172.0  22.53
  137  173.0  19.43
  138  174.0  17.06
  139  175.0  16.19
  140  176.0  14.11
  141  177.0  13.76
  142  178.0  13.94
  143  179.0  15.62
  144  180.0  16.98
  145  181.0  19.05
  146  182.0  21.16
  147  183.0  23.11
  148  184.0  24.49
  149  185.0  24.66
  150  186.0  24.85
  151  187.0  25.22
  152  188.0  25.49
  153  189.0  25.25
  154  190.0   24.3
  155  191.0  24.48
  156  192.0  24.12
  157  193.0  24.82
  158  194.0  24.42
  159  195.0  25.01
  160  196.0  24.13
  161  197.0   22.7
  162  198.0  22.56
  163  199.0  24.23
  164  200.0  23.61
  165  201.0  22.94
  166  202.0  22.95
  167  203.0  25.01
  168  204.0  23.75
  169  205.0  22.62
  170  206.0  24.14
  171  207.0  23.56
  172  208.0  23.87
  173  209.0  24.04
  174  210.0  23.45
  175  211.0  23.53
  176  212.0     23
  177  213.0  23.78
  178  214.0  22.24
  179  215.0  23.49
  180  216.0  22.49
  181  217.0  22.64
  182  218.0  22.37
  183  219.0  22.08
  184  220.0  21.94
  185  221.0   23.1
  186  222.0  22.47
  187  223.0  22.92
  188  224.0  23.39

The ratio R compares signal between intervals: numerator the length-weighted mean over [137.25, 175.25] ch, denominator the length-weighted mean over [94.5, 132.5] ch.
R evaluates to 0.8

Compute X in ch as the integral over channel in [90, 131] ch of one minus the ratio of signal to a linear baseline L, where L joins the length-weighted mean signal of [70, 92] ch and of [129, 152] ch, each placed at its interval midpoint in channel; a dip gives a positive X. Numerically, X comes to -3.7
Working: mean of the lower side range 35.3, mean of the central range 33.9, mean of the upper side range 26.9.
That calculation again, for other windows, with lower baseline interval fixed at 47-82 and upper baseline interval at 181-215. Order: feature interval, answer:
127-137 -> 1.28 ch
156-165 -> -0.98 ch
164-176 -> 1.29 ch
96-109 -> -1.38 ch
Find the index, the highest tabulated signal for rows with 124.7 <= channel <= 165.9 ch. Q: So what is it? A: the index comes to 32.44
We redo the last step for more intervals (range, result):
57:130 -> 38.81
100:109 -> 35.87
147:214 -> 31.82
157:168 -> 31.35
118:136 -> 36.62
